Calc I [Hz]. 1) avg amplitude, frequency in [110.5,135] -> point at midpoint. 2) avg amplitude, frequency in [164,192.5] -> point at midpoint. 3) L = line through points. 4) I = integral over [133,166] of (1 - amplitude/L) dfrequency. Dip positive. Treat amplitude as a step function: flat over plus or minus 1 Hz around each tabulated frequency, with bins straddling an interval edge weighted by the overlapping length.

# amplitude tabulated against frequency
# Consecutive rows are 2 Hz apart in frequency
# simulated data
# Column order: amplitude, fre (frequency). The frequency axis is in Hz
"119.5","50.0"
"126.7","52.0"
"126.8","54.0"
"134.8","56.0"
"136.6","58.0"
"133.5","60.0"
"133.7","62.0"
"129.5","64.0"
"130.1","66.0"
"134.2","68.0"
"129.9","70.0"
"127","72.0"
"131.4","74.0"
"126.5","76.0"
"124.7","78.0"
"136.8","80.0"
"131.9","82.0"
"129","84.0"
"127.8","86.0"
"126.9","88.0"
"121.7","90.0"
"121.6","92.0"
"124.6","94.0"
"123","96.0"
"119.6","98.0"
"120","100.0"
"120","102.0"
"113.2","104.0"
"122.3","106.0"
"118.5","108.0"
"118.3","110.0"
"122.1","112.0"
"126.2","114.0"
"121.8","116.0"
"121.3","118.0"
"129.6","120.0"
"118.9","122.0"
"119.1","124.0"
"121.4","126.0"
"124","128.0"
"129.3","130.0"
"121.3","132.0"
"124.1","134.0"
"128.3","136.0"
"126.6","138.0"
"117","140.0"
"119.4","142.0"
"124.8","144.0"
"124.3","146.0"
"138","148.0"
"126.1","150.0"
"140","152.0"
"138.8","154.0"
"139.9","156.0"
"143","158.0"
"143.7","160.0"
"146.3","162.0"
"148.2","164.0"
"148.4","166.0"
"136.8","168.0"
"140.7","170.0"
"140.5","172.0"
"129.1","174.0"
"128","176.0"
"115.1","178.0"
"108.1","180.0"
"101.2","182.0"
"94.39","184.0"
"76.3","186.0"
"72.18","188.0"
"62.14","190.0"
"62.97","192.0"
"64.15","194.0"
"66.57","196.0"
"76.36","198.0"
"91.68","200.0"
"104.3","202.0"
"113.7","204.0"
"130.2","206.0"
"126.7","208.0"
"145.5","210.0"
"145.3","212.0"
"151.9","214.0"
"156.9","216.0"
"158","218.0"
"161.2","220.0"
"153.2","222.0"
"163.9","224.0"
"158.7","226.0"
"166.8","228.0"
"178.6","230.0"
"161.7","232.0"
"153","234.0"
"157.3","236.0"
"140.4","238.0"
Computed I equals -4.7 Hz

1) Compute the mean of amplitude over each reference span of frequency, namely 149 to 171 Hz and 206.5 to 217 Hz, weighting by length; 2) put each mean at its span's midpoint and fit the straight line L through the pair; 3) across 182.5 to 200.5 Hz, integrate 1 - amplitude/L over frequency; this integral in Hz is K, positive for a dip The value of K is 8.7 Hz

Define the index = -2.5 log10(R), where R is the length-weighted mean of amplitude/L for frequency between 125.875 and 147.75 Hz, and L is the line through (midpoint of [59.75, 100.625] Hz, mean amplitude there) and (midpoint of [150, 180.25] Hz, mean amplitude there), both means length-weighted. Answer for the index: 0.08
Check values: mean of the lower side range 128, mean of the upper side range 137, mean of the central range 124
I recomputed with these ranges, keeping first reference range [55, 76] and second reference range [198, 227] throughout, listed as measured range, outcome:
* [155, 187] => 2.0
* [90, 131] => 3.7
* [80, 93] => 0.5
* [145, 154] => 0.2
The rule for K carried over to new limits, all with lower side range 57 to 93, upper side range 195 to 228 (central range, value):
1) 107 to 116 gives 0.6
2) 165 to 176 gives -0.5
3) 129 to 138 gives 0.3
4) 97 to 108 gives 0.9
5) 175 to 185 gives 1.7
